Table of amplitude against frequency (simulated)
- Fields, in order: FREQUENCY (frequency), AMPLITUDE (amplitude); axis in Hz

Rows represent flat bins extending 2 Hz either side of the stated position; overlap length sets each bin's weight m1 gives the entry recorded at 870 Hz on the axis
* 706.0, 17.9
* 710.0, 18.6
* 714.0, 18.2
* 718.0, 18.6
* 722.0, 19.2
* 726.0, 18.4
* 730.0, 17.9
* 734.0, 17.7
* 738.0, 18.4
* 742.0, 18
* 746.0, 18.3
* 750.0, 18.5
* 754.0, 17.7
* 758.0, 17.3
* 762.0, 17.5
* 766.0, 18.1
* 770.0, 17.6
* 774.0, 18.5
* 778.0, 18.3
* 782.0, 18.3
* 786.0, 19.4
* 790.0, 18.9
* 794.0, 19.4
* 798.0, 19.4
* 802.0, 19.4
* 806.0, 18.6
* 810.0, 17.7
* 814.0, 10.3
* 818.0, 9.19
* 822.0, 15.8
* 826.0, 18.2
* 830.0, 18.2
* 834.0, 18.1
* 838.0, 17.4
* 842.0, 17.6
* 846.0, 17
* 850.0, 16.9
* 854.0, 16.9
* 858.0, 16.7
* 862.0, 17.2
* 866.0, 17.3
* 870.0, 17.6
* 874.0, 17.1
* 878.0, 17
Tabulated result 17.6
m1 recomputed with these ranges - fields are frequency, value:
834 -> 18.1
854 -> 16.9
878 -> 17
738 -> 18.4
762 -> 17.5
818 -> 9.19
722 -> 19.2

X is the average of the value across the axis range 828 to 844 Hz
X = 17.8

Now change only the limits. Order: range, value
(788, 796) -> 19.1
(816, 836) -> 15.9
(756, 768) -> 17.6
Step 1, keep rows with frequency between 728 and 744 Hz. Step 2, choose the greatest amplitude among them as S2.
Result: 18.4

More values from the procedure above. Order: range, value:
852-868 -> 17.3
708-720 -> 18.6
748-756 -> 18.5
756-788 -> 19.4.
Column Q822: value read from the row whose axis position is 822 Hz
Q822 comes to 15.8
